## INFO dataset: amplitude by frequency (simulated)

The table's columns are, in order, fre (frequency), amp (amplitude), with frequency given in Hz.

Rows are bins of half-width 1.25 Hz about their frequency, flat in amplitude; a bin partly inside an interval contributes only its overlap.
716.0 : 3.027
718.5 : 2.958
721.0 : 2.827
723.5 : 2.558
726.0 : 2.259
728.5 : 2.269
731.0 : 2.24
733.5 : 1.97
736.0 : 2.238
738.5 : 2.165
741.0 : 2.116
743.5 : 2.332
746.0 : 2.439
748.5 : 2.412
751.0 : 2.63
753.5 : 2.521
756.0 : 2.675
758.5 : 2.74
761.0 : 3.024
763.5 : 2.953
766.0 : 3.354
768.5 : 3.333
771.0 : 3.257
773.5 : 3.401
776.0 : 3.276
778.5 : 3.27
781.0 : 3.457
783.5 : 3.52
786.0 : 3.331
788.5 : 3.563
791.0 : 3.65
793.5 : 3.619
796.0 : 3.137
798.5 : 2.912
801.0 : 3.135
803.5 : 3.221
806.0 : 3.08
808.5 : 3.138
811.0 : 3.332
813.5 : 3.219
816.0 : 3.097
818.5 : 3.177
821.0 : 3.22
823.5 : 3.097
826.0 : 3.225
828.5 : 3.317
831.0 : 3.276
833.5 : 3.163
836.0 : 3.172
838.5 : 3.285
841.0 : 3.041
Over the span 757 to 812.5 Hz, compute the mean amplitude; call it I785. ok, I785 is 3.26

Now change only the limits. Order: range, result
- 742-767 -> 2.7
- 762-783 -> 3.29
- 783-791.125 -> 3.5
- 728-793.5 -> 2.87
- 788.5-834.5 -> 3.23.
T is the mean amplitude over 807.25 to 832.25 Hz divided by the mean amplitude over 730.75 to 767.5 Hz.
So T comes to 1.3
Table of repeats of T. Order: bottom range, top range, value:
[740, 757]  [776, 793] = 1.41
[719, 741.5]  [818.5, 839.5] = 1.39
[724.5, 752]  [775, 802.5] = 1.47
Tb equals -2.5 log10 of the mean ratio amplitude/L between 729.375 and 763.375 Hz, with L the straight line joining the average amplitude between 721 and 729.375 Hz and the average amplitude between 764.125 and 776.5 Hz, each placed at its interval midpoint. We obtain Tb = 0.17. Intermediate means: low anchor 2.44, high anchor 3.31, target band 2.44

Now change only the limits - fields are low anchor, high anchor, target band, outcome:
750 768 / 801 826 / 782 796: -0.154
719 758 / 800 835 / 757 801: -0.169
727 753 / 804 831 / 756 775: -0.203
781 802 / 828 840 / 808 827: 0.032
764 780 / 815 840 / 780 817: -0.013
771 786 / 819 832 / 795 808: 0.068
